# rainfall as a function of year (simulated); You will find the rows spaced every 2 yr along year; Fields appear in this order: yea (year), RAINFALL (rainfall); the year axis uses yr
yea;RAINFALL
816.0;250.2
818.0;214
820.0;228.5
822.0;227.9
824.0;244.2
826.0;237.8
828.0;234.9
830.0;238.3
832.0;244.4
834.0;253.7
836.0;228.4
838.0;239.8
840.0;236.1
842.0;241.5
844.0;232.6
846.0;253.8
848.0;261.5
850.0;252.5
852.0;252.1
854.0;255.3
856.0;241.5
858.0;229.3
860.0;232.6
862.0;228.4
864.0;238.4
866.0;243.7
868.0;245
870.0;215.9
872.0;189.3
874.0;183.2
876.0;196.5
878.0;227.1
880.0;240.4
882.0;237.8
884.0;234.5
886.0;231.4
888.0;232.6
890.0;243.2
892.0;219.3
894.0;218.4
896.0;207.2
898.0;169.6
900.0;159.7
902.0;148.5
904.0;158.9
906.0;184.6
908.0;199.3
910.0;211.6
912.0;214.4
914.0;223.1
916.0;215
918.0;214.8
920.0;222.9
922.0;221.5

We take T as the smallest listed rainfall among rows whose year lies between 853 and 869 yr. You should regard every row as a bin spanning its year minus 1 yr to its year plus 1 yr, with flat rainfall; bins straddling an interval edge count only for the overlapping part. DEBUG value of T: 228.4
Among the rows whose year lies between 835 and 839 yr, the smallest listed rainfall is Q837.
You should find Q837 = 228.4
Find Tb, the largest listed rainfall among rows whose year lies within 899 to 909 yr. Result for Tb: 199.3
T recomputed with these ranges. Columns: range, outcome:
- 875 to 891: 196.5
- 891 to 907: 148.5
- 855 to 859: 229.3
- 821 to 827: 227.9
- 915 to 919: 214.8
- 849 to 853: 252.1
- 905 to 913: 184.6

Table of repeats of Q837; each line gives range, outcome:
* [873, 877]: 183.2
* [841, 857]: 232.6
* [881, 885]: 234.5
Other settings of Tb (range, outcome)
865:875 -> 245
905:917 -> 223.1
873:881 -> 240.4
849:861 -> 255.3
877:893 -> 243.2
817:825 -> 244.2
